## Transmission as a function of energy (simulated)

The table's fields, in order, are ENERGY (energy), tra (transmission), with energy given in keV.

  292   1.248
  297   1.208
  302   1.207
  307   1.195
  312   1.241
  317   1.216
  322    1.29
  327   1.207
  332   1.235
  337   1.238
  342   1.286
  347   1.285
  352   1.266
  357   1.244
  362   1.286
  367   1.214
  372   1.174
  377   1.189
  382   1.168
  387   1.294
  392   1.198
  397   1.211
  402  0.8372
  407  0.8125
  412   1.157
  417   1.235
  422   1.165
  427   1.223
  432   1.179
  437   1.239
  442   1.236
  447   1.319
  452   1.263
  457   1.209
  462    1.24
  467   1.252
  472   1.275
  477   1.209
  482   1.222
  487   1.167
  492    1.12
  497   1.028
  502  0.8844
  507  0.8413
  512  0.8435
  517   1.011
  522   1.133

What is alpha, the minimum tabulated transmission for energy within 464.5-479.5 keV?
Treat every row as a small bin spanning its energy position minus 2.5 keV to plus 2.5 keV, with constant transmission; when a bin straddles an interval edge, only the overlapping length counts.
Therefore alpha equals 1.209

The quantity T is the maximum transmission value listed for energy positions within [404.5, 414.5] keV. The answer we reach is 1.157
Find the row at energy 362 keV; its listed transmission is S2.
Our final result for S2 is 1.286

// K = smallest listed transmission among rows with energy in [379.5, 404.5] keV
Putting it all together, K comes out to 0.8372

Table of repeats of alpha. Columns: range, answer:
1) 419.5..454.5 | 1.165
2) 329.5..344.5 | 1.235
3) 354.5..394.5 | 1.168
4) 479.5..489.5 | 1.167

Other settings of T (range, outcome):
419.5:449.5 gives 1.319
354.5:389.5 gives 1.294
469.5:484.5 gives 1.275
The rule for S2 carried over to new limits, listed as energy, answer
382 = 1.168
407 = 0.8125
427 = 1.223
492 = 1.12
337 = 1.238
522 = 1.133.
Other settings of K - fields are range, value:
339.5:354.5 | 1.266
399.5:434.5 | 0.8125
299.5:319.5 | 1.195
